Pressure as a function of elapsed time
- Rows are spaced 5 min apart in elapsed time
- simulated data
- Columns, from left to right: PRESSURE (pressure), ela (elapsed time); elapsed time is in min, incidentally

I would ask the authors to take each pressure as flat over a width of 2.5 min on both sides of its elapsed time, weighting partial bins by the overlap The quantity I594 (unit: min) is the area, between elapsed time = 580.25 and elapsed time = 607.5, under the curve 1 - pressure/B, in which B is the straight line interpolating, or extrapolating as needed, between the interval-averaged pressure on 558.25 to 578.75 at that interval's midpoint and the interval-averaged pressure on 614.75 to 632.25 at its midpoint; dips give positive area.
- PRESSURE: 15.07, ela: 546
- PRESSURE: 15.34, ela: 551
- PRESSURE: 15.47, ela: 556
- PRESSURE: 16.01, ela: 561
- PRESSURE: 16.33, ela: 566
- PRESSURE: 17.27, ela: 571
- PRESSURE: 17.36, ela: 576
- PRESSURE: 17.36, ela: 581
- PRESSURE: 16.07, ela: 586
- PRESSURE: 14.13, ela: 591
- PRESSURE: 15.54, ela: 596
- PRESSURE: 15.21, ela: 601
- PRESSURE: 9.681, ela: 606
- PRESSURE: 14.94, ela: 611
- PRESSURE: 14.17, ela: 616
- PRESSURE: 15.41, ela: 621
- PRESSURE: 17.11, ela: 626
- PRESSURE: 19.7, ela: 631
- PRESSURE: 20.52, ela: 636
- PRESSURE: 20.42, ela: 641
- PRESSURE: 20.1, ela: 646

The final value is 3.2 min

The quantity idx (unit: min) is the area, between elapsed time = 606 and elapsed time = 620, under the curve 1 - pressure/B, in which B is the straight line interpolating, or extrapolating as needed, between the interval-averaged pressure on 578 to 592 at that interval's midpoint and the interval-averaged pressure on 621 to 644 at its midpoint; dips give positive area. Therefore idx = 3.2 min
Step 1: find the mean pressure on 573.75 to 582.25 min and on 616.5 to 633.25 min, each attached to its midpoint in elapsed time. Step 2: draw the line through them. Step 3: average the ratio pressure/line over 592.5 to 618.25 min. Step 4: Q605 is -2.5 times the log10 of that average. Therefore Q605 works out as 0.23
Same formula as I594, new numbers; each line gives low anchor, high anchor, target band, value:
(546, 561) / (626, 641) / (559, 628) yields 7.9 min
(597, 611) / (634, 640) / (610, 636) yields 1.1 min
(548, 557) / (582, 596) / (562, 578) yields -1.5 min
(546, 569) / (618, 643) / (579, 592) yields 0.6 min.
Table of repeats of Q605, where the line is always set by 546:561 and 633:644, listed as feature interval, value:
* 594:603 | 0.18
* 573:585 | -0.02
